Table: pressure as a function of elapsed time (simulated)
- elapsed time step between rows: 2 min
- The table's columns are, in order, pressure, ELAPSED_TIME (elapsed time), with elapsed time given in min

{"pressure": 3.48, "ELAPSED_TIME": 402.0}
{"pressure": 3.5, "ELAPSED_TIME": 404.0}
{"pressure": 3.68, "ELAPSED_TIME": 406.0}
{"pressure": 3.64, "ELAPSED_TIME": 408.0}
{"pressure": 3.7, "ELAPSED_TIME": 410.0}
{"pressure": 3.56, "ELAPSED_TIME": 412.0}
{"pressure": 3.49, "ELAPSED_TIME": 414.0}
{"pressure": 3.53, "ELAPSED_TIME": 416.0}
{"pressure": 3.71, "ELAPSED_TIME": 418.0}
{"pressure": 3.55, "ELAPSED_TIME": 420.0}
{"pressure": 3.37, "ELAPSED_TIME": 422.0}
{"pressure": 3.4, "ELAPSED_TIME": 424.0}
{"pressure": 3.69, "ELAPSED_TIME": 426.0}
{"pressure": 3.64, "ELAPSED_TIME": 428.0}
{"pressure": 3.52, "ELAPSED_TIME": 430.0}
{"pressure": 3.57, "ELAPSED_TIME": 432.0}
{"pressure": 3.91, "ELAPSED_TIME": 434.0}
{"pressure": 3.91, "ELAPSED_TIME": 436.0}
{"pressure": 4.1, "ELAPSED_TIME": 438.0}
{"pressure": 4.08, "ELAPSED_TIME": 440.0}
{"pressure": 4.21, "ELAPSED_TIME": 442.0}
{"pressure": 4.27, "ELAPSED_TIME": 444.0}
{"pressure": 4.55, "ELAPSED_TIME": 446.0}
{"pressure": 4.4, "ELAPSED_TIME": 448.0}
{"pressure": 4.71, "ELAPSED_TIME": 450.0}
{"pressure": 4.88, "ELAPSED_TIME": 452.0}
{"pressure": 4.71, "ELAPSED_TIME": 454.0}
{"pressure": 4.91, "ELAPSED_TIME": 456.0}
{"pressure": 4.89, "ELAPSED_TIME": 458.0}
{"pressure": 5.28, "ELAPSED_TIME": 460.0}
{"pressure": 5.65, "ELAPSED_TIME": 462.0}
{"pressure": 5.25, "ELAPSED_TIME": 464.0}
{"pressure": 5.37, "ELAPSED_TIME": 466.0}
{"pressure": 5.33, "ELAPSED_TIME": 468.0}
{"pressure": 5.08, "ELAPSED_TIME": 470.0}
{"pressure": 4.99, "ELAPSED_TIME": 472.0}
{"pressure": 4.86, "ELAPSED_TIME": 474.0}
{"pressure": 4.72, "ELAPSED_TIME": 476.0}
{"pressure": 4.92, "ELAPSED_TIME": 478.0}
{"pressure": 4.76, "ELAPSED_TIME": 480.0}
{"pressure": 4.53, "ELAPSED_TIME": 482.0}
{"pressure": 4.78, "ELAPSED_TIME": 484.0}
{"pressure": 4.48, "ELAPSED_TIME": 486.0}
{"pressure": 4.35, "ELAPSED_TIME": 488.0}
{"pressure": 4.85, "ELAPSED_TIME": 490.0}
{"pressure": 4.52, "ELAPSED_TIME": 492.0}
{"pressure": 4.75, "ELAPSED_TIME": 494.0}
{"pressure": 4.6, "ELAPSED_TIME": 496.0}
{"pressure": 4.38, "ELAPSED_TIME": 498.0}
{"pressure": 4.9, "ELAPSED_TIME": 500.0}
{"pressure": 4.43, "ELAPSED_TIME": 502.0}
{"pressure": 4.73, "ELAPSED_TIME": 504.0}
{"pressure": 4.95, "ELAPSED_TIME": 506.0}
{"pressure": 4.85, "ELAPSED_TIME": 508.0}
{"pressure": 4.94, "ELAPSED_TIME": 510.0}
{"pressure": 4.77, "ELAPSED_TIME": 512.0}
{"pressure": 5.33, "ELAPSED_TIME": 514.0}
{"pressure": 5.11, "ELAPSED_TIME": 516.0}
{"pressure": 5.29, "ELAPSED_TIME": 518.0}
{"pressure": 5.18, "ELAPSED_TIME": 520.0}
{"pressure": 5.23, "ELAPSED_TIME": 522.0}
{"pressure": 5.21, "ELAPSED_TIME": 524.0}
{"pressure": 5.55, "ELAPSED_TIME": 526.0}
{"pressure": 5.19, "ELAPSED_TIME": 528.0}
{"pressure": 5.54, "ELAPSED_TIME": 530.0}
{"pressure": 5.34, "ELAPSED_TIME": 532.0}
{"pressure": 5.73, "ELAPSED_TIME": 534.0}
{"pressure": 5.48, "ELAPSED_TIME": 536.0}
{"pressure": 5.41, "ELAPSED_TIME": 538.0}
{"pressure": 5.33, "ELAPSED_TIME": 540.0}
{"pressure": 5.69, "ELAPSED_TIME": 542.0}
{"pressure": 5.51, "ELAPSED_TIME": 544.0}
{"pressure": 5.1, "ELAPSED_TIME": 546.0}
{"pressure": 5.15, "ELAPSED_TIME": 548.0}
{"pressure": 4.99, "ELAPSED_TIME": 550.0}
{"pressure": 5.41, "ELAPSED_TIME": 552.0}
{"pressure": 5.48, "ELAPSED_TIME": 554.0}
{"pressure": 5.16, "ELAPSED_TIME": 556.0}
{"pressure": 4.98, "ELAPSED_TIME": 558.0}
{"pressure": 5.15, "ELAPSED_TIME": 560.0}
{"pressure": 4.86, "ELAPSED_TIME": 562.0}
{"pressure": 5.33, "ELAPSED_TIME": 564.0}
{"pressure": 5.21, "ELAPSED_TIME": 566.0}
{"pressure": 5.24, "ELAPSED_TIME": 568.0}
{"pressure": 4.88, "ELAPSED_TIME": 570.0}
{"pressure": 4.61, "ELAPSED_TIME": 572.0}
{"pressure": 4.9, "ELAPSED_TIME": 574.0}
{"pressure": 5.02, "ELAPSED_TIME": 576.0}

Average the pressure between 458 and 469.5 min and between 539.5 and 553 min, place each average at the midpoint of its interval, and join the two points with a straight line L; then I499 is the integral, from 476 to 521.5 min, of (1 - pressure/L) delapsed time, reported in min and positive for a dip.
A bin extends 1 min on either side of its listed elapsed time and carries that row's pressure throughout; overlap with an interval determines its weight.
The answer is 4.47 min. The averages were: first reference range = 5.32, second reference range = 5.31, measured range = 4.79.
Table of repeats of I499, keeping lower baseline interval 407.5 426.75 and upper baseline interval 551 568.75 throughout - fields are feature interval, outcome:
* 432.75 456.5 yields -2.97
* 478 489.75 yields -0.81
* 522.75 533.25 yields -1.16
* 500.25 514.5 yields -0.76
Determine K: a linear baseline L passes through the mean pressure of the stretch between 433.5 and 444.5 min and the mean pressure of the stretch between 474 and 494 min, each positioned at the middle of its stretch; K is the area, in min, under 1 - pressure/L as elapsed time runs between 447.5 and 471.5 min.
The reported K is -3.9 min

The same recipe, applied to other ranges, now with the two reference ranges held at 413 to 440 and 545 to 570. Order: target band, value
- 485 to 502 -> -0.6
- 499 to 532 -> -2.8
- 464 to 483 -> -3.5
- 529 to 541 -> -1.4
